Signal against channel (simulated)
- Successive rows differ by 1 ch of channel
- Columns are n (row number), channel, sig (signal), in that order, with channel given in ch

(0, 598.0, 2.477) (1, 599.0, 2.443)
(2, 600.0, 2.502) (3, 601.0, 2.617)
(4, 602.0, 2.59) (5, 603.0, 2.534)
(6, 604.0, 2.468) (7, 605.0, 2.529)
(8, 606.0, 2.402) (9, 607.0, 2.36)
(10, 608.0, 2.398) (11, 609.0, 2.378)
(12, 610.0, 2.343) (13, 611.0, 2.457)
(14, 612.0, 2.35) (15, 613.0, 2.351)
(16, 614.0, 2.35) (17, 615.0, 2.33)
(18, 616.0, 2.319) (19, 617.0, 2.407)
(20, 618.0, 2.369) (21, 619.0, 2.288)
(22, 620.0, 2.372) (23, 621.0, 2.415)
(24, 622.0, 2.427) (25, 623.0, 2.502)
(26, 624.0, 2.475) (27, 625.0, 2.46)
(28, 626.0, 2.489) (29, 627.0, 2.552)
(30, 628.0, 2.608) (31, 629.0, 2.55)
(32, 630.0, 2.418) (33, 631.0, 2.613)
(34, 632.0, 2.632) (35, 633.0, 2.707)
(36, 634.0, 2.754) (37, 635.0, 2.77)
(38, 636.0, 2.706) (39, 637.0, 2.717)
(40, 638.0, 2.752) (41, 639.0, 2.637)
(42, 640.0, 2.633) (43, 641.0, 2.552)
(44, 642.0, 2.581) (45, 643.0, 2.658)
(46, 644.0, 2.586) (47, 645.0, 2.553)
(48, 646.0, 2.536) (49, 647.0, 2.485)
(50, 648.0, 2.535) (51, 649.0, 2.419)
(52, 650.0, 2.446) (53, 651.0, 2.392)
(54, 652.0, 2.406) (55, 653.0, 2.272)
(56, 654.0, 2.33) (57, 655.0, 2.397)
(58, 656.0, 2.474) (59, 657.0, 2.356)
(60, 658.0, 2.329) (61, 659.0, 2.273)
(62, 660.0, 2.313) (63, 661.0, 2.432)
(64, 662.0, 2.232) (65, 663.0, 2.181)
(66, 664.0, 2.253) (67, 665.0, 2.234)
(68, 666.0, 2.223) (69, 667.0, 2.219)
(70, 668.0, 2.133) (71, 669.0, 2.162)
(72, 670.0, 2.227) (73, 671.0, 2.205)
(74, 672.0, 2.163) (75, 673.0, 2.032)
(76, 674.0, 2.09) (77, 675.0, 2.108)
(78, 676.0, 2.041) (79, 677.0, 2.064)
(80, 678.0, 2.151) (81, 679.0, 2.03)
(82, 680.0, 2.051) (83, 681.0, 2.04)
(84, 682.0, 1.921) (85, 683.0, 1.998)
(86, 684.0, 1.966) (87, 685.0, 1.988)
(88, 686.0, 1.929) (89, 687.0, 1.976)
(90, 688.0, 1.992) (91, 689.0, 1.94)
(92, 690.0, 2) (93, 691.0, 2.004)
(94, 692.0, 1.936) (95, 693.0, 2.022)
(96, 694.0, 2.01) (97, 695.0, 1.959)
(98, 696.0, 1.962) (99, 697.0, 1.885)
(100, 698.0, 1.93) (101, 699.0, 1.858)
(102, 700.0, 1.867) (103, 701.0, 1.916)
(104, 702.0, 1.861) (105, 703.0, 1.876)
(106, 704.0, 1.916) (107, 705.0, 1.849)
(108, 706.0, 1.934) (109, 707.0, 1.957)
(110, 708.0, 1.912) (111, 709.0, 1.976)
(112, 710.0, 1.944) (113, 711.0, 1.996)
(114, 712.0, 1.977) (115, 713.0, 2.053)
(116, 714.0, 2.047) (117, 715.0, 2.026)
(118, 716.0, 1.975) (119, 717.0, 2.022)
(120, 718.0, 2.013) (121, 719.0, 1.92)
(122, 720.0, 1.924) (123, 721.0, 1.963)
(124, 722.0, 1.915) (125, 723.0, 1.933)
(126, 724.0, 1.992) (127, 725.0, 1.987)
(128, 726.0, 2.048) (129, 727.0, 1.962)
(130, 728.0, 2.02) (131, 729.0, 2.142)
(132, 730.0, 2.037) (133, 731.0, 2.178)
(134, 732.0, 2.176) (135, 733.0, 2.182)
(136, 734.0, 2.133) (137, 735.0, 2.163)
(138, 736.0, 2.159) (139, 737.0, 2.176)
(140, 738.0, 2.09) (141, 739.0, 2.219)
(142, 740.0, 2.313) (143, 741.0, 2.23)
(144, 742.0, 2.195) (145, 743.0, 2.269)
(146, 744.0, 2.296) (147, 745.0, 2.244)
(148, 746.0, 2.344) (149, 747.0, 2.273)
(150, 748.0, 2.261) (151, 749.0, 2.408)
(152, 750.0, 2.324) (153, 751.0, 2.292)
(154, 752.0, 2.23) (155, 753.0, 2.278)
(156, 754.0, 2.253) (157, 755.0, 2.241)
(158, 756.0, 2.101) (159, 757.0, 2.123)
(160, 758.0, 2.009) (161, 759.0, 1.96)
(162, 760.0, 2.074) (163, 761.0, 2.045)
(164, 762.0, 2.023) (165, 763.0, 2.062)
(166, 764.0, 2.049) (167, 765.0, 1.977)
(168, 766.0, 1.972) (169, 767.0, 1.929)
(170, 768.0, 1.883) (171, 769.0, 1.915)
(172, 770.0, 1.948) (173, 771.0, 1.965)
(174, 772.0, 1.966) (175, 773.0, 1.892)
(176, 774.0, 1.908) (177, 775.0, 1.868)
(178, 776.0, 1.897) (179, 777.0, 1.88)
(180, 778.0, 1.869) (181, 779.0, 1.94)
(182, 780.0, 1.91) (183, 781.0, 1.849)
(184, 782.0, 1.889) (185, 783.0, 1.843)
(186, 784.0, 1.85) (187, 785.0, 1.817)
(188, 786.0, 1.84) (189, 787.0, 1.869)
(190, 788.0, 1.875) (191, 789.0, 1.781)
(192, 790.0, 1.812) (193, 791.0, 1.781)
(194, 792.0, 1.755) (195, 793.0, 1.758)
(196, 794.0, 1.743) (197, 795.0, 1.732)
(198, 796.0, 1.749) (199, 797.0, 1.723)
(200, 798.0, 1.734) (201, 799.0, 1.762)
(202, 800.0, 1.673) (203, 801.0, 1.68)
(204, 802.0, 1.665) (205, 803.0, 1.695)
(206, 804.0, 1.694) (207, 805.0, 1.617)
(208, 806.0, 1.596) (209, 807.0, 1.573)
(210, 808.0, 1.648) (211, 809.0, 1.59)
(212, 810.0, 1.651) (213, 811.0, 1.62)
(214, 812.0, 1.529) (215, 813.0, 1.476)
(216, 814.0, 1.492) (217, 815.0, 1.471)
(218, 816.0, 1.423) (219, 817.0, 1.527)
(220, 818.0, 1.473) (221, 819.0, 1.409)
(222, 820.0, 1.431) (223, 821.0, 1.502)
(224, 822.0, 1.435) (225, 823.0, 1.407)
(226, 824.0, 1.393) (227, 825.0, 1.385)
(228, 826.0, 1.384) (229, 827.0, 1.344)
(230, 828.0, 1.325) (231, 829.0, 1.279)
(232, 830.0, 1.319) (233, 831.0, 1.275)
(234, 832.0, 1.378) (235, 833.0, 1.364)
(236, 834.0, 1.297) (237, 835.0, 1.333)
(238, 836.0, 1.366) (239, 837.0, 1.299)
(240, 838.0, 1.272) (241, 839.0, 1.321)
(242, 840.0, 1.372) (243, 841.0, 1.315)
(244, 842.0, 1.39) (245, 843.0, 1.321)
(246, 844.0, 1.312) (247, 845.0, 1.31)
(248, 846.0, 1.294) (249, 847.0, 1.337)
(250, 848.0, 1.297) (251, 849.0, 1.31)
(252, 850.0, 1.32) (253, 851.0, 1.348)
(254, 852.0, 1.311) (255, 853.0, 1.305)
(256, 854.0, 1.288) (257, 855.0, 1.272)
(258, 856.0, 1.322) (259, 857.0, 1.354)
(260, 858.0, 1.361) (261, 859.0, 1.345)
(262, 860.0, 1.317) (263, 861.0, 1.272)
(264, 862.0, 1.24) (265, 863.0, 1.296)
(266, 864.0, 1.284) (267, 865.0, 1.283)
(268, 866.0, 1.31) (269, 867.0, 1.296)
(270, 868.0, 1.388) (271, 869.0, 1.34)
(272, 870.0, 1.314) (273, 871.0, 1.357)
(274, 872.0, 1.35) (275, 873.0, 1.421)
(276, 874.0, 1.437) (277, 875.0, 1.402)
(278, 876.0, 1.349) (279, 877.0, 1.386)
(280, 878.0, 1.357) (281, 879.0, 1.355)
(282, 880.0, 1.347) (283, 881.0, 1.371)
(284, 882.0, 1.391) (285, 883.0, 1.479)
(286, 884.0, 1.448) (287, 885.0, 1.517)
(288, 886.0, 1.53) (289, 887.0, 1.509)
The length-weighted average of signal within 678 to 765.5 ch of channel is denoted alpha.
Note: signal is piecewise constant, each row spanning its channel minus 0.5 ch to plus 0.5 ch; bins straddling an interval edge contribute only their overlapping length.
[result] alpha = 2.05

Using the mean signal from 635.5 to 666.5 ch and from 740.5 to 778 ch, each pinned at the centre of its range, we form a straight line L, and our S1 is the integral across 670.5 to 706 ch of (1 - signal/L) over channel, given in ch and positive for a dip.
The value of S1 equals 5.20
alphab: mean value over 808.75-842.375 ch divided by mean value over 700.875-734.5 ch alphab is 0.7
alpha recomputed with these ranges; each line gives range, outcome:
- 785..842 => 1.54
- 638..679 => 2.33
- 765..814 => 1.78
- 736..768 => 2.17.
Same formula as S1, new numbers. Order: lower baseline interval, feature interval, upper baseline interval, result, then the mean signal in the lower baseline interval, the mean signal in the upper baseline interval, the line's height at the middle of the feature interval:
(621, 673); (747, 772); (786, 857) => -3.6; 2.45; 1.49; 1.83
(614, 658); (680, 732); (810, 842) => 3.0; 2.5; 1.4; 2.1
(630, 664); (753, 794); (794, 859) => -4.1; 2.5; 1.45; 1.76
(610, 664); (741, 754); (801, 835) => -2.9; 2.47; 1.48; 1.86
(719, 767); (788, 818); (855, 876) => 1.5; 2.13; 1.33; 1.74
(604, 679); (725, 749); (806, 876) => -3.4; 2.4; 1.38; 1.91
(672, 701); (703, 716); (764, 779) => 0.1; 1.99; 1.92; 1.97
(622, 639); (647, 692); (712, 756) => 4.6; 2.6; 2.14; 2.43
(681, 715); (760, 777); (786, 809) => -1.6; 1.95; 1.72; 1.79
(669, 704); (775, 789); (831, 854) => -2.5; 2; 1.32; 1.59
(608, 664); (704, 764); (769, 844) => -3.9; 2.47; 1.61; 1.98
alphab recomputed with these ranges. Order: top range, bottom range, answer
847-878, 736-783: 0.64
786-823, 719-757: 0.76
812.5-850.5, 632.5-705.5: 0.61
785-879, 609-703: 0.64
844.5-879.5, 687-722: 0.68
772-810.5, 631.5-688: 0.76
